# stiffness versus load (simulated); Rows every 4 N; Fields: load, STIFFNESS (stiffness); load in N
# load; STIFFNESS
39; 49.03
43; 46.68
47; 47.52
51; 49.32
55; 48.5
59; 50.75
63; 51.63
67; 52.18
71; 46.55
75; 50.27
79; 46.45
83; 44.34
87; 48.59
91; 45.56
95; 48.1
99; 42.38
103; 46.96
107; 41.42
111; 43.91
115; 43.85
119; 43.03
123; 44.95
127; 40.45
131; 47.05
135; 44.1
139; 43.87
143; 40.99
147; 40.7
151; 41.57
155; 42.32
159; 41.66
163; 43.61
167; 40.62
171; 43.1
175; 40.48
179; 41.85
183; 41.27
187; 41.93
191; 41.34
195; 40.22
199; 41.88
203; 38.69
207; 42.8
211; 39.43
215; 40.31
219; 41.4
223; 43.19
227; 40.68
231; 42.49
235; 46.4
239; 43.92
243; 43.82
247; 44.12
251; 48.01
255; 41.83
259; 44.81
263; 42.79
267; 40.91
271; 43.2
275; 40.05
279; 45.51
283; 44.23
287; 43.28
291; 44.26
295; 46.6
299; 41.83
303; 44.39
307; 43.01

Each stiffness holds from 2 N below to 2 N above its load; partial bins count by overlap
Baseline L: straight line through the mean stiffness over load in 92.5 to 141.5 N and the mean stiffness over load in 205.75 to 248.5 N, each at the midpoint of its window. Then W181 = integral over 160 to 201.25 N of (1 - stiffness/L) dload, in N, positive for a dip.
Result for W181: 1.6 N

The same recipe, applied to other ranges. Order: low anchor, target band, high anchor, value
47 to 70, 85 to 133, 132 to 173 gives 1.3 N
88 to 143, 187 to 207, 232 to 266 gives 1.5 N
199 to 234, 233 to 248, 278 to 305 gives -0.8 N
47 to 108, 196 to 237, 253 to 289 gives 2.4 N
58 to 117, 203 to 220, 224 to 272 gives 1.4 N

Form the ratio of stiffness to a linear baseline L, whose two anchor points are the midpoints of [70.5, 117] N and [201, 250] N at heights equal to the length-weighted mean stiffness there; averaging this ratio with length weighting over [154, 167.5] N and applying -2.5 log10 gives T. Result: 0.05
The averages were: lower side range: 45.7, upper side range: 42.4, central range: 42.2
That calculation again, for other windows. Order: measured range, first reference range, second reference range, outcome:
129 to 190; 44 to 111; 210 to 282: 0.07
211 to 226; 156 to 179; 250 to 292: 0.04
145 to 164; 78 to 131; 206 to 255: 0.05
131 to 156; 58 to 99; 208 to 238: 0.07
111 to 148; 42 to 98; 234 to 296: 0.09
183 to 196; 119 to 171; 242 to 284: 0.05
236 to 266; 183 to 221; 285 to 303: -0.04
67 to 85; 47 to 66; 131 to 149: 0.02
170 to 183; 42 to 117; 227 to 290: 0.09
